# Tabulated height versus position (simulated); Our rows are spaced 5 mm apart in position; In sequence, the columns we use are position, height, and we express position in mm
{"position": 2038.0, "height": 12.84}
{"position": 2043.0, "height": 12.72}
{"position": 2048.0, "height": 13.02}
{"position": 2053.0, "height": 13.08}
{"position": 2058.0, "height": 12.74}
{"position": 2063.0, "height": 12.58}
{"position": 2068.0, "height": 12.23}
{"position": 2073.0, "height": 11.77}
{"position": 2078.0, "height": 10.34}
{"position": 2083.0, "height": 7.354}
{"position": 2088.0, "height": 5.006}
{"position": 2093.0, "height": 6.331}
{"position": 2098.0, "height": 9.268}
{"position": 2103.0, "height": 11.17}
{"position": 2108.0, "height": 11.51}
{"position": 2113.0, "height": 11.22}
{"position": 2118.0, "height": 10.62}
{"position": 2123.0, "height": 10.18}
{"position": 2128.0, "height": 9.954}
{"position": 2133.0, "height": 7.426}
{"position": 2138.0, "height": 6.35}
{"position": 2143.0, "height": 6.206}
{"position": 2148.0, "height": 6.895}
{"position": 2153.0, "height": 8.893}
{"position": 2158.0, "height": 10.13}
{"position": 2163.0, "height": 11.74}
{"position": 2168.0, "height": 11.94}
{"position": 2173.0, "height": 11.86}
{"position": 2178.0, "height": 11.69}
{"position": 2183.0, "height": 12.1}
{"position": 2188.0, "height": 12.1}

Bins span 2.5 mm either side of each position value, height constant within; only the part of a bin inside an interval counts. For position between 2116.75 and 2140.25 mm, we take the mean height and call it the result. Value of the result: 8.84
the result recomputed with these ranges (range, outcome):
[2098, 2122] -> 10.9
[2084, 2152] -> 8.6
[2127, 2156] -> 7.54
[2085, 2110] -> 8.57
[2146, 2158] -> 8.4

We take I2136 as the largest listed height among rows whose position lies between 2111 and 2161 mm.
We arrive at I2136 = 11.22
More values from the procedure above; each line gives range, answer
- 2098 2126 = 11.51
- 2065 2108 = 12.23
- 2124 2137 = 9.954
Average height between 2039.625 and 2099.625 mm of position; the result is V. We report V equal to 10.6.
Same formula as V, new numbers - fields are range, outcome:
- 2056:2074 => 12.4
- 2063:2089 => 9.9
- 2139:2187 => 10.1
